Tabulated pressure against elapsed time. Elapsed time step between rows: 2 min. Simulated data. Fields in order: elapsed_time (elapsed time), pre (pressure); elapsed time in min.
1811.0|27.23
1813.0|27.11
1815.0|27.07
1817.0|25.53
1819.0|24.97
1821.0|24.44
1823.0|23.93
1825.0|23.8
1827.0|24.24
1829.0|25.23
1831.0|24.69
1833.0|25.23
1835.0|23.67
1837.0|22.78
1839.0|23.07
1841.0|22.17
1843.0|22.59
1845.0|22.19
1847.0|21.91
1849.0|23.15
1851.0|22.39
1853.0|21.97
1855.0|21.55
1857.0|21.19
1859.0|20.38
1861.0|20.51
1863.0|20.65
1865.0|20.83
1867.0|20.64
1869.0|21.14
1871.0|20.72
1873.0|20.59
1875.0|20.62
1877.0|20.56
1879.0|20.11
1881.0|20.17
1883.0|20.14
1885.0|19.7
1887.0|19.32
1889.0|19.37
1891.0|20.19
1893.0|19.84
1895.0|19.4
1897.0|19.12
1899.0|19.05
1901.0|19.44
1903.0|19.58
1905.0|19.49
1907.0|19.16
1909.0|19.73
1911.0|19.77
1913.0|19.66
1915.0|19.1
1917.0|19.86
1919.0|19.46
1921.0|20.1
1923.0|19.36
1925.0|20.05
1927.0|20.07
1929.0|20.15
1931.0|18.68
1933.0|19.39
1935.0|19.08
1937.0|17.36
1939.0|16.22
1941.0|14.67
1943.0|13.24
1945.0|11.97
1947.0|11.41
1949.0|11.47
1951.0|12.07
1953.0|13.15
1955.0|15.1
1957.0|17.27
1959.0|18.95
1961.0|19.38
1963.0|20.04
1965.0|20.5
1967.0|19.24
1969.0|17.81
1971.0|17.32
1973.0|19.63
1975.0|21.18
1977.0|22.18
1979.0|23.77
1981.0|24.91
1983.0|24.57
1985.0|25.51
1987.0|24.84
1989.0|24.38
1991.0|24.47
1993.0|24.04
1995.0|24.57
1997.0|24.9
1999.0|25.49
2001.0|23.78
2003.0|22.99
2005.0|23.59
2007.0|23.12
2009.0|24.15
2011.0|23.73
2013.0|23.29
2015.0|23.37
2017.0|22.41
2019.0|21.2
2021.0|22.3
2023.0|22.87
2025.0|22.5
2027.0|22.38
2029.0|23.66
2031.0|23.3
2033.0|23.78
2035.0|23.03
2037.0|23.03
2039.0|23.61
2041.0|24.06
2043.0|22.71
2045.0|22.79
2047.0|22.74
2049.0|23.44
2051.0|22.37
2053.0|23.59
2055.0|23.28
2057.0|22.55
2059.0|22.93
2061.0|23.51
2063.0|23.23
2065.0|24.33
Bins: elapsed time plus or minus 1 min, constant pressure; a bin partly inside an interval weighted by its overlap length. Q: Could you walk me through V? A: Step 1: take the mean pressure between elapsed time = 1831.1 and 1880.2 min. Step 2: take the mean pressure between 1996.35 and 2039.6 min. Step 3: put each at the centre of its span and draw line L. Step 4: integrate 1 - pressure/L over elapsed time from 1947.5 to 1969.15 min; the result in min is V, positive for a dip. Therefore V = 5.8 min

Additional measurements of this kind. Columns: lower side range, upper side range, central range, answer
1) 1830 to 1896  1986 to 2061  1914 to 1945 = 5.48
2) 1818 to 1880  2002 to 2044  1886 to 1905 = 2.57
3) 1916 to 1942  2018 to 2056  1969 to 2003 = -3.66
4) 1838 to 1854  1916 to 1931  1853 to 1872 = 0.84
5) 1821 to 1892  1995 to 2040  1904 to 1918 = 1.74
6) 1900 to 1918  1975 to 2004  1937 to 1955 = 6.88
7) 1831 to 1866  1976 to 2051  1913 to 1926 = 1.78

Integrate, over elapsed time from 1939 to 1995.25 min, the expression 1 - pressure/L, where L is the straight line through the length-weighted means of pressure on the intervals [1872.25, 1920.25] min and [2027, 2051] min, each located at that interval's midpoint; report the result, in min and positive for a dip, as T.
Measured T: 6.4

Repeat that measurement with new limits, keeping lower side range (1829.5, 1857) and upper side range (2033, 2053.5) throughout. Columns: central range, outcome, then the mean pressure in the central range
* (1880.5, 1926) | 6.6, 19.6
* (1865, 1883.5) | 1.9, 20.5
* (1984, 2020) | -1.2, 23.9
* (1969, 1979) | 1.2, 20.2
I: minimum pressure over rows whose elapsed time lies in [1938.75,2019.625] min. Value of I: 11.41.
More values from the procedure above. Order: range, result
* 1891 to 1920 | 19.05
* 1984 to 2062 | 21.2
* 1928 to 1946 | 11.97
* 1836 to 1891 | 19.32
